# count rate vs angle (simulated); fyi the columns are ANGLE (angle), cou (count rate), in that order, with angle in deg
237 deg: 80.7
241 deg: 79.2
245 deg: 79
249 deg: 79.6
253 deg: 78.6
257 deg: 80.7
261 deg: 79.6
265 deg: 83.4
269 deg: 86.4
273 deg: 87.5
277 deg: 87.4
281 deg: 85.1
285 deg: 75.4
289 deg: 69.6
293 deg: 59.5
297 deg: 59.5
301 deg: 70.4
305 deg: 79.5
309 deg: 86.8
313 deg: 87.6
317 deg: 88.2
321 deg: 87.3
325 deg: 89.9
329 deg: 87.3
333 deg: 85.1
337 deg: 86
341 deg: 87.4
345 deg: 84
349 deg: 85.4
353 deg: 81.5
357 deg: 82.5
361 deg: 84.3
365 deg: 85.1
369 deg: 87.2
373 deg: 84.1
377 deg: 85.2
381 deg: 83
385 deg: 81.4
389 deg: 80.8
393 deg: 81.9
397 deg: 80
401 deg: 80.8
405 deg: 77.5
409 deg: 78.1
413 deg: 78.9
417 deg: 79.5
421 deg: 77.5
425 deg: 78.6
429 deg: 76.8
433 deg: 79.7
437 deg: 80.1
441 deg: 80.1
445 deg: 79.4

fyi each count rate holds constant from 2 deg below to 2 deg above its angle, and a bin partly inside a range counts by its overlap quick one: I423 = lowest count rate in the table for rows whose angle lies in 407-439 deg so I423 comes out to 76.8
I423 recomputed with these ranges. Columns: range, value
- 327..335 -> 85.1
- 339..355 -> 81.5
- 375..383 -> 83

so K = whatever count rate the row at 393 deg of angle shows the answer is 81.9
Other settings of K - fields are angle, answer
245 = 79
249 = 79.6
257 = 80.7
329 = 87.3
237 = 80.7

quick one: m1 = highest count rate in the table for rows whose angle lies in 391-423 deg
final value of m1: 81.9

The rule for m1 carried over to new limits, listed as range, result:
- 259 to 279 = 87.5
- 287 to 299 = 69.6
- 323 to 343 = 89.9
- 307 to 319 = 88.2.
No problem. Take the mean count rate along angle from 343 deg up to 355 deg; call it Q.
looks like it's 83.6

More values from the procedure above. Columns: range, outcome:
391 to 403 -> 80.9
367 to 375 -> 85.7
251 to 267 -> 80.6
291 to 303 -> 63.1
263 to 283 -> 86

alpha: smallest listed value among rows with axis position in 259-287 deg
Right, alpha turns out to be 75.4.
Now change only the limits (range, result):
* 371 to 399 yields 80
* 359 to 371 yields 84.3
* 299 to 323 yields 70.4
